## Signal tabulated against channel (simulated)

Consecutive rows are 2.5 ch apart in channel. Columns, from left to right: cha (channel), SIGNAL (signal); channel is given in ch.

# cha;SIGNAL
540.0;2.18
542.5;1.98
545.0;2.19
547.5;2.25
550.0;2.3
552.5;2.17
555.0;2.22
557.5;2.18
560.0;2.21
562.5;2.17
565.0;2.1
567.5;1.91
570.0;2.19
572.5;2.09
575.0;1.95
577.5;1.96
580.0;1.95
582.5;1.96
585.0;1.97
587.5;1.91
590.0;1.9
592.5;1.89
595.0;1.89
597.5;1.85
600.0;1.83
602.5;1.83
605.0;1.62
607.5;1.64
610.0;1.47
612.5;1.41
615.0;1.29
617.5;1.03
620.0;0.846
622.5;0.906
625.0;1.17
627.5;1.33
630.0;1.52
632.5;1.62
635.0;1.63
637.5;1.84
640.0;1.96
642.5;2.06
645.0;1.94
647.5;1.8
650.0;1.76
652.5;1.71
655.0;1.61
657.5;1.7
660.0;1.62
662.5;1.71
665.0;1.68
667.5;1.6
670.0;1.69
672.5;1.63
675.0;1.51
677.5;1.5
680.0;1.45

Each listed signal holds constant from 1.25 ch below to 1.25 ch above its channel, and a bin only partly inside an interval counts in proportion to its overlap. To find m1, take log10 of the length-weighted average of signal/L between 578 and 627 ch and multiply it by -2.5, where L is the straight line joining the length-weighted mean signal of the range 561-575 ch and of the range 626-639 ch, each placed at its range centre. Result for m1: 0.15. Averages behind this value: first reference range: 2.08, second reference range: 1.59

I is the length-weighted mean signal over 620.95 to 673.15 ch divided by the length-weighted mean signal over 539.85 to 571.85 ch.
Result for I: 0.8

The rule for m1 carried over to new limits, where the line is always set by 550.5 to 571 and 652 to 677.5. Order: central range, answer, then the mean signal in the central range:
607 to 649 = 0.20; 1.5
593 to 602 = 0.06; 1.86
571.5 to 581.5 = 0.05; 1.98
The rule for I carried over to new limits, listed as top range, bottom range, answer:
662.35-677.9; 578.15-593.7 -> 0.84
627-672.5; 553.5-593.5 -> 0.84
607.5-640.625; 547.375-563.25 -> 0.63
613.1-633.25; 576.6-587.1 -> 0.62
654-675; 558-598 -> 0.82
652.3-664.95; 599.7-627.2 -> 1.24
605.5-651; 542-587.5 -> 0.72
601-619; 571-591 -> 0.75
